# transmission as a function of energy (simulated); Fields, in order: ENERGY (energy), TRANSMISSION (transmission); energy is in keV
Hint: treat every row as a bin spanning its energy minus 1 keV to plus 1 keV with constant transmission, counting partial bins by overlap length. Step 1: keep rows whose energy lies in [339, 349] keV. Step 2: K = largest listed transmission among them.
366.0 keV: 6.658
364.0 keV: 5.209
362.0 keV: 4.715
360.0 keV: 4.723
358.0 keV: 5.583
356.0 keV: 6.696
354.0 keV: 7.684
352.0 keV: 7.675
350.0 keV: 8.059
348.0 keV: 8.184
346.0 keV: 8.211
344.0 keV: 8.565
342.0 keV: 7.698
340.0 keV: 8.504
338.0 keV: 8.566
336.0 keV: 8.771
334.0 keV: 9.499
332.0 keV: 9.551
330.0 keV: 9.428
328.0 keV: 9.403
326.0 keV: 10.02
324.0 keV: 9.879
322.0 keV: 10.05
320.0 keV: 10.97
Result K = 8.565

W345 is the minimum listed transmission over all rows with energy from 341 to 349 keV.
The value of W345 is 7.698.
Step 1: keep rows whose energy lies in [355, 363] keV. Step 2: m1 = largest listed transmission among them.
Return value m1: 6.696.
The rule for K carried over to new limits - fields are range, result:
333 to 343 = 9.499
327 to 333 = 9.551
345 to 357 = 8.211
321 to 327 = 10.05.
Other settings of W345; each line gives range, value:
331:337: 8.771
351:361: 4.723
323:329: 9.403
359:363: 4.715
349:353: 7.675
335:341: 8.504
